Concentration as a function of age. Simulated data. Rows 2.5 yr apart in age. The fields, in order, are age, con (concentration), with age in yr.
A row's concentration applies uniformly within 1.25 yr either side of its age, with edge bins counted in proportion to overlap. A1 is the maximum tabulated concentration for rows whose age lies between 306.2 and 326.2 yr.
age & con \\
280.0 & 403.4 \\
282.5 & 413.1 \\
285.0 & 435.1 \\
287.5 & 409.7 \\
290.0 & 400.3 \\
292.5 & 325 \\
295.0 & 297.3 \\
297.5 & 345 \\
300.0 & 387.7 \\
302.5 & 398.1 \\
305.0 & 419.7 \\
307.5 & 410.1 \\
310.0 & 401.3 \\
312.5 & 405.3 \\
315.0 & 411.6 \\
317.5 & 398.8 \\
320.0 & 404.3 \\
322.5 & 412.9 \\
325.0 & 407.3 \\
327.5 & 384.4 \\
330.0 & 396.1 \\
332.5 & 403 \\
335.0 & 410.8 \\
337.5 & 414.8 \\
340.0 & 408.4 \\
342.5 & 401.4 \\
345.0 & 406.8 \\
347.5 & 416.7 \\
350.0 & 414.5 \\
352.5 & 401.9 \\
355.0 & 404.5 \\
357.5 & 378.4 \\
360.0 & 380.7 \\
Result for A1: 412.9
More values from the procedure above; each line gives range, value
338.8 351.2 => 416.7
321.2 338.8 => 414.8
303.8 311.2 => 419.7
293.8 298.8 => 345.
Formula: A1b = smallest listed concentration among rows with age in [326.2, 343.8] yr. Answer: 384.4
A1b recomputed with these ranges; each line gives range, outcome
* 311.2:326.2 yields 398.8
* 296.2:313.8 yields 345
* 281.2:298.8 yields 297.3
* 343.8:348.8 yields 406.8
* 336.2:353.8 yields 401.4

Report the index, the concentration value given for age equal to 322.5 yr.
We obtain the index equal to 412.9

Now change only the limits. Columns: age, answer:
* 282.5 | 413.1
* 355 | 404.5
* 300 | 387.7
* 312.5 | 405.3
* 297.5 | 345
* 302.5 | 398.1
